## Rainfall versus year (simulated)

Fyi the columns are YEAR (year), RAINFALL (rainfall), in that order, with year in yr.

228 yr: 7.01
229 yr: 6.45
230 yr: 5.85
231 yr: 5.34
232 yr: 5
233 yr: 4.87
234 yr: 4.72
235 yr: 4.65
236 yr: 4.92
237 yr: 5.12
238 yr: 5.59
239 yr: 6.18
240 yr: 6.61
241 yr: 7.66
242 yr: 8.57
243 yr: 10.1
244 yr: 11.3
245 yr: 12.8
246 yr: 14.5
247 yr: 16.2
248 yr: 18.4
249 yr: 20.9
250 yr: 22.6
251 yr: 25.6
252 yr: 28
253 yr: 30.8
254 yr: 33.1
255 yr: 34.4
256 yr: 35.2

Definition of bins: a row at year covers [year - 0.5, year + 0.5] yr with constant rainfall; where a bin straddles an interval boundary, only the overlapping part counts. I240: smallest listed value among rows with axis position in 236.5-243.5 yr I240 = 5.12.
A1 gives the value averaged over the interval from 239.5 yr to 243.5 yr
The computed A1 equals 8.23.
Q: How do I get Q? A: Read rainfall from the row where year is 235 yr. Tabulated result 4.65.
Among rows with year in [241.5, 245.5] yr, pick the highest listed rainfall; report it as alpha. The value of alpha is 12.8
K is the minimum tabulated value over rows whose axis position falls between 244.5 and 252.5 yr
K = 12.8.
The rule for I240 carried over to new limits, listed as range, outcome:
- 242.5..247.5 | 10.1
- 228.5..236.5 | 4.65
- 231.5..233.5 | 4.87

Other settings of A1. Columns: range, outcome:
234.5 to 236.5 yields 4.79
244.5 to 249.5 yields 16.6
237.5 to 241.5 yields 6.51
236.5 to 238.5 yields 5.36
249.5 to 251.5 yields 24.1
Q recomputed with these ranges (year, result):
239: 6.18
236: 4.92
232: 5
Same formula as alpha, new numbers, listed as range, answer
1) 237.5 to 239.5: 6.18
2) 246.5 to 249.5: 20.9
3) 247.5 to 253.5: 30.8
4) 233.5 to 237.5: 5.12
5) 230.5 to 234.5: 5.34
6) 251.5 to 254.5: 33.1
